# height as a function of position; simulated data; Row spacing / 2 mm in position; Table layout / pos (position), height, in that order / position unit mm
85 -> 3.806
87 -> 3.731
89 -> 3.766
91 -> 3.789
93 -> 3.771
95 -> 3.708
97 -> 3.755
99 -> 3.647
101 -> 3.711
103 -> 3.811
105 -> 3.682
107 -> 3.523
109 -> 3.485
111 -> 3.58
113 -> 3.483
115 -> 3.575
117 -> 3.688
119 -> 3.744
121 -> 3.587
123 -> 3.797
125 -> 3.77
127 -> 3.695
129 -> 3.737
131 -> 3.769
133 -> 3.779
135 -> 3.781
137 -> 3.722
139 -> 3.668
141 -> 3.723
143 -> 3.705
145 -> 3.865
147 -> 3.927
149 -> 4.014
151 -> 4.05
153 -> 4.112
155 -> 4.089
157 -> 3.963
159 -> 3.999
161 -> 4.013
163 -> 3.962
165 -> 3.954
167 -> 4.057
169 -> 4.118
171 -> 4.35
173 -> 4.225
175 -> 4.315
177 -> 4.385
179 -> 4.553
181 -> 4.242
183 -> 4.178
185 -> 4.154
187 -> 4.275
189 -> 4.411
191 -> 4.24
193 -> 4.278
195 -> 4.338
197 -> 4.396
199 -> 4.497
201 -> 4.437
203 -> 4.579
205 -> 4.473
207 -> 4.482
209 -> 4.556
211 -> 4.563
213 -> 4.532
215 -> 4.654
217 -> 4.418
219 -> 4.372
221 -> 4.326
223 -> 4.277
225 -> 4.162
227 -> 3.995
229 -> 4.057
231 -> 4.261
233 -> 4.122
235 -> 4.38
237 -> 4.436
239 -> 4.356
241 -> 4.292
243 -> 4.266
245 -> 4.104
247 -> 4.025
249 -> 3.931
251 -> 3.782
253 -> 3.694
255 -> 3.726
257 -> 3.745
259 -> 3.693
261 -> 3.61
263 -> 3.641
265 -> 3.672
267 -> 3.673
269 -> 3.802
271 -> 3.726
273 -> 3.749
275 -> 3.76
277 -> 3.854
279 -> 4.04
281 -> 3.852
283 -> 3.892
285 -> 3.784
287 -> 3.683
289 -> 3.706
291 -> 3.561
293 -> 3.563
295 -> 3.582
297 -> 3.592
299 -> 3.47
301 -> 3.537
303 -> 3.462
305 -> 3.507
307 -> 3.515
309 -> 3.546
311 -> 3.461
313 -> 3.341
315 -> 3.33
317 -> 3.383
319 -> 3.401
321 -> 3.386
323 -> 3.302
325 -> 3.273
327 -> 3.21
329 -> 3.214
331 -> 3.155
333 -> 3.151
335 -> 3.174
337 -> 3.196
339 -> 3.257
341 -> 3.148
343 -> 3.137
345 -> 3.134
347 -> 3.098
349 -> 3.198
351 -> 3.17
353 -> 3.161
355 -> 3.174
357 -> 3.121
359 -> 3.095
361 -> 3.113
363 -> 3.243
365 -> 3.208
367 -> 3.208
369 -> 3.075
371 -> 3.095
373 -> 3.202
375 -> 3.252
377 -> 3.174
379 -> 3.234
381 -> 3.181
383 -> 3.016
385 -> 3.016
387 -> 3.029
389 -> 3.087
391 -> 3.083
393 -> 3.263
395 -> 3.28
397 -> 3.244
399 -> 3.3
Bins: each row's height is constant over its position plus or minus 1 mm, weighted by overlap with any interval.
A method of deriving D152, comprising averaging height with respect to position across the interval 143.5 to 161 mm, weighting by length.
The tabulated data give 3.99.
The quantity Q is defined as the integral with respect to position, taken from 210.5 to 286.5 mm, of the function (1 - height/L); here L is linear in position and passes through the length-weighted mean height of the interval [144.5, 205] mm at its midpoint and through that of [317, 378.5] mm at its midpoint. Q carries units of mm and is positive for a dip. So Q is -5.0 mm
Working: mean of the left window 4.21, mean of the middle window 4.03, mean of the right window 3.19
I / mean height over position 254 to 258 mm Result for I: 3.74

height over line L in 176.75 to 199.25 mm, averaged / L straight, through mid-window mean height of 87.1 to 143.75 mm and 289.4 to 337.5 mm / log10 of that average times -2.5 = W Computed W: -0.20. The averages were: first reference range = 3.7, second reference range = 3.39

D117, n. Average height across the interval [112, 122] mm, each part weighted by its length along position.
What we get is 3.62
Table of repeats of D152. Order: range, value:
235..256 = 4.08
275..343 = 3.47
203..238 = 4.36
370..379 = 3.19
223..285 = 3.95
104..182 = 3.89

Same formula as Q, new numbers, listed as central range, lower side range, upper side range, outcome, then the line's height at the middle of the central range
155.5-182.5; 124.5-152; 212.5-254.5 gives -1.59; 3.93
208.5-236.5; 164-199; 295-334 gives -2.34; 4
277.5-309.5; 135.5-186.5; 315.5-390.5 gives -1.82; 3.45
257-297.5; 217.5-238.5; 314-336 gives 0.26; 3.75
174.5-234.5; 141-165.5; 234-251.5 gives -3.85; 4.09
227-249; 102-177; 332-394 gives -4.11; 3.54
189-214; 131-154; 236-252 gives -2.63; 4.02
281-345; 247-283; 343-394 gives 1.20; 3.48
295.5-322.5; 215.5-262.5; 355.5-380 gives 1.00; 3.59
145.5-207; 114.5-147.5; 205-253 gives -3.66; 3.98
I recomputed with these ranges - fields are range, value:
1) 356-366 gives 3.16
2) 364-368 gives 3.21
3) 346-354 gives 3.16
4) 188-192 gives 4.33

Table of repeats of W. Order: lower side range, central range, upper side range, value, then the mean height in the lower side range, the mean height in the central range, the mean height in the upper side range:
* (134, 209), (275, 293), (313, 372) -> -0.075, 4.15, 3.78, 3.2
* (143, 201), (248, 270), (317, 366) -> -0.015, 4.17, 3.72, 3.2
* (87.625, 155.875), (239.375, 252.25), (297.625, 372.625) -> -0.175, 3.75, 4.07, 3.26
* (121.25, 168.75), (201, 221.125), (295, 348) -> -0.221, 3.88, 4.5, 3.33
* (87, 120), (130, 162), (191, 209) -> 0.033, 3.67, 3.89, 4.43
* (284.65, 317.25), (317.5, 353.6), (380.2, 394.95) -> 0.049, 3.53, 3.21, 3.11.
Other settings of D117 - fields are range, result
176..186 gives 4.3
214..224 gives 4.41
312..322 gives 3.37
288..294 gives 3.61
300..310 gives 3.51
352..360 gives 3.14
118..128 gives 3.72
